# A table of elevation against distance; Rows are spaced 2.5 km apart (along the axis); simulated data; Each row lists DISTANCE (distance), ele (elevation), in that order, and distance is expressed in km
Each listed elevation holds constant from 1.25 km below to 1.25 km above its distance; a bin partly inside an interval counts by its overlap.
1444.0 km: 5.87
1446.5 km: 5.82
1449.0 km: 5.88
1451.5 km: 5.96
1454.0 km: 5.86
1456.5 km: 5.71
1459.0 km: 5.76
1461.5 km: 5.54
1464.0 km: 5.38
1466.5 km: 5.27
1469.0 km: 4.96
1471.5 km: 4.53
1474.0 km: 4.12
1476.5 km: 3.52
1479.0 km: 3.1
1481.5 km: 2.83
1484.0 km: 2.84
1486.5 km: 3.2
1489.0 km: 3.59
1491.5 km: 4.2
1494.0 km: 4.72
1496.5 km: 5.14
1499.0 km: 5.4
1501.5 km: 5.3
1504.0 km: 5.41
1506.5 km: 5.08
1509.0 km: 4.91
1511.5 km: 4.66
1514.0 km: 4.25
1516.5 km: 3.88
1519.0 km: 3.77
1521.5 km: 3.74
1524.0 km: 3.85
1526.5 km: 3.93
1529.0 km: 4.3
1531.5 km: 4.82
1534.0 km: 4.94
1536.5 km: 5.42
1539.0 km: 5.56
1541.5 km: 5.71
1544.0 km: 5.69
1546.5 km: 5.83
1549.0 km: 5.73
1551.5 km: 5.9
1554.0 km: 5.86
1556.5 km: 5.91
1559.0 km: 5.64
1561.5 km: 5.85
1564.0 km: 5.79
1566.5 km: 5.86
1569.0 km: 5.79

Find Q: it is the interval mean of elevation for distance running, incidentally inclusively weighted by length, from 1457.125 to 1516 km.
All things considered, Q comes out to 4.51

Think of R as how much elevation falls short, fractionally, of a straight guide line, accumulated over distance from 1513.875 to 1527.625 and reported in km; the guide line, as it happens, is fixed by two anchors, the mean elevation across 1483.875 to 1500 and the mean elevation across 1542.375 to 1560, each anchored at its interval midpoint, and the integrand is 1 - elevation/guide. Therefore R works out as 3.1 km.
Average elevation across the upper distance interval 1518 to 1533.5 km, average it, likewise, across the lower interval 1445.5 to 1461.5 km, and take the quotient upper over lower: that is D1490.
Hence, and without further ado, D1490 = 0.71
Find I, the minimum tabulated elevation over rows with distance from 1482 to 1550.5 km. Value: 2.84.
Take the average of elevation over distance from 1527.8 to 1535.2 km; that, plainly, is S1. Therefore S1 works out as 4.69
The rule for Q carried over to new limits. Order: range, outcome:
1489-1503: 4.84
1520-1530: 3.94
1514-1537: 4.26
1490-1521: 4.69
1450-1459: 5.83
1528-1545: 5.21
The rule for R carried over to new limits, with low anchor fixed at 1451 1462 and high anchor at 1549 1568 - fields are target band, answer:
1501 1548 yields 8.23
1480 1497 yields 6.07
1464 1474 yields 1.55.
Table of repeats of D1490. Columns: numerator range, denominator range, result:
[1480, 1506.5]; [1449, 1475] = 0.80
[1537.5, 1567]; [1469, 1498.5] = 1.48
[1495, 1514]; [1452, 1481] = 1.04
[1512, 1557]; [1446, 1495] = 1.07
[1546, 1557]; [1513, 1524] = 1.50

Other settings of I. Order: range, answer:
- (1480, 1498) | 2.83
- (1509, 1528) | 3.74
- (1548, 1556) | 5.73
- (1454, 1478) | 3.52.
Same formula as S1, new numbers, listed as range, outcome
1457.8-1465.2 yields 5.56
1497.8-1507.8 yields 5.3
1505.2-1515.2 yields 4.73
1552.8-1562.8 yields 5.81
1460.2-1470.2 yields 5.29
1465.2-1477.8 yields 4.48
